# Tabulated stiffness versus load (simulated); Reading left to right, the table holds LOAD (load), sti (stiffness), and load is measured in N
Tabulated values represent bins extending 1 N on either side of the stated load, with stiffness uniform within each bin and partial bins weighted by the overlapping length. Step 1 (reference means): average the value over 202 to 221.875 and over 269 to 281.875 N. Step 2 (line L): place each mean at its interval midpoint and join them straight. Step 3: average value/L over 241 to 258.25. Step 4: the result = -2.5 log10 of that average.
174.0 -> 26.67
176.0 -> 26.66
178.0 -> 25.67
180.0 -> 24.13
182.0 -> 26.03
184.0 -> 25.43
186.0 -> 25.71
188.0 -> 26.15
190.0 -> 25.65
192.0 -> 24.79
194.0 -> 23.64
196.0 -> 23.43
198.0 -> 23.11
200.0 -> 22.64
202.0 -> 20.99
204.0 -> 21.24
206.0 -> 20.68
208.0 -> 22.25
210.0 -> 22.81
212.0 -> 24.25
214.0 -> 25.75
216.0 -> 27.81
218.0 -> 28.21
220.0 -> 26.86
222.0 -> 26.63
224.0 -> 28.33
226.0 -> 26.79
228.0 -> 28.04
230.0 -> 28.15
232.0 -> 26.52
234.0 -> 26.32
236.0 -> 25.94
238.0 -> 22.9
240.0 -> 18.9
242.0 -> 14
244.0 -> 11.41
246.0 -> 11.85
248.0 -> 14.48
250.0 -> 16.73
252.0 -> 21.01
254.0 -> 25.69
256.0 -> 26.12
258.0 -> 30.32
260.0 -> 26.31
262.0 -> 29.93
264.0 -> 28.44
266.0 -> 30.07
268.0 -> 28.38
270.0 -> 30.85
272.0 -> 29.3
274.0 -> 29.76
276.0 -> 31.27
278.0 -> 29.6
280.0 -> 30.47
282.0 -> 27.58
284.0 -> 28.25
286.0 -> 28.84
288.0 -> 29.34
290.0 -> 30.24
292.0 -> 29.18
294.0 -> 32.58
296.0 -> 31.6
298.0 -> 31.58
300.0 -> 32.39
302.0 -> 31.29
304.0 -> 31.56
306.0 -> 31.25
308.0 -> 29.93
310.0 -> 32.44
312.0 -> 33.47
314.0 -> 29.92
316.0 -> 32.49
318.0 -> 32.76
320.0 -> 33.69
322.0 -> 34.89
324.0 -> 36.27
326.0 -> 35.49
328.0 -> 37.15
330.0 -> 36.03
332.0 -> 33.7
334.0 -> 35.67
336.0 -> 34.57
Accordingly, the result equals 0.44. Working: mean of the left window 24.4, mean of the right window 30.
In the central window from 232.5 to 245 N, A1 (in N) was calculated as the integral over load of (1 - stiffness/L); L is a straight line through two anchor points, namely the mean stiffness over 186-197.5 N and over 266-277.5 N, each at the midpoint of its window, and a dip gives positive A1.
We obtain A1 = 3.4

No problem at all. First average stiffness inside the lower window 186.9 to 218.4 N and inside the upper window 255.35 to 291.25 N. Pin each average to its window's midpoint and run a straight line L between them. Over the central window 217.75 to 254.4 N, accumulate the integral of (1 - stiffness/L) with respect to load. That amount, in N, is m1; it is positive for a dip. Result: 5.3 N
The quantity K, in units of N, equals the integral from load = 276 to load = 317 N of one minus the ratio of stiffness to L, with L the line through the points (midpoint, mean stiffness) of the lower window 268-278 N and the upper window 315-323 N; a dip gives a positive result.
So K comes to 1.38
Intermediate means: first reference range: 30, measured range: 30.7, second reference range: 33.5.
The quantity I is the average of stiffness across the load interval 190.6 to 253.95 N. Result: 22.9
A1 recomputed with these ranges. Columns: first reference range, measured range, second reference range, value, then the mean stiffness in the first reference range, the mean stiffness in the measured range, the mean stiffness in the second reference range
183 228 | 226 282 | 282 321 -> 6.08 N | 24.8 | 25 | 31.1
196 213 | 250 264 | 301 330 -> 0.76 N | 22.3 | 26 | 33.1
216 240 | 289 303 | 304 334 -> 0.22 N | 26.5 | 31.3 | 33.5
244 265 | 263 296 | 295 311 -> -3.21 N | 22.5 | 29.7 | 31.5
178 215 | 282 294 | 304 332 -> 0.68 N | 23.9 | 29.3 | 33.5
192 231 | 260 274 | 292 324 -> -0.12 N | 24.8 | 29.3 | 32.2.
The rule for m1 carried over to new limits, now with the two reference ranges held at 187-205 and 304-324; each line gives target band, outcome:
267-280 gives -0.2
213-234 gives -1.4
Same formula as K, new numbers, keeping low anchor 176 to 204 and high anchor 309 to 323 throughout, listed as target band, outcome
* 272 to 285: 0.4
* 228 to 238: 0.3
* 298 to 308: 0.2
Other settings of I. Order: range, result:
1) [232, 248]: 19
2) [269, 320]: 30.8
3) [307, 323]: 32.4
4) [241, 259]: 19.1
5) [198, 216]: 22.9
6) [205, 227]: 25.5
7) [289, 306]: 31.3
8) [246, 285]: 26.7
